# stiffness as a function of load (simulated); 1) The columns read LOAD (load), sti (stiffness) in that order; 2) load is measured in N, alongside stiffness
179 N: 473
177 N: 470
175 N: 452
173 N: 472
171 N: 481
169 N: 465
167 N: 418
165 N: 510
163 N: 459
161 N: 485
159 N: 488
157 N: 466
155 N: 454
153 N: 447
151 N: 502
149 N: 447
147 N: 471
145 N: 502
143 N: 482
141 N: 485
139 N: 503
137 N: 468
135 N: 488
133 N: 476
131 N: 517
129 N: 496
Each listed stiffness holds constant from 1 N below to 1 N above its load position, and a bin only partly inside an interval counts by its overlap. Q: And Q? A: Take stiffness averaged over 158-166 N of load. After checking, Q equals 486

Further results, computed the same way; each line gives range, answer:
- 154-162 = 473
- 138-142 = 494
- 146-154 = 467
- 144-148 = 486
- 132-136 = 482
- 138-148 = 489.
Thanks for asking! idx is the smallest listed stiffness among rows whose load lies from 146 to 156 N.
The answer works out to 447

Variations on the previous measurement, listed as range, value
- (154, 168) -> 418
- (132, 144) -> 468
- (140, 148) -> 471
